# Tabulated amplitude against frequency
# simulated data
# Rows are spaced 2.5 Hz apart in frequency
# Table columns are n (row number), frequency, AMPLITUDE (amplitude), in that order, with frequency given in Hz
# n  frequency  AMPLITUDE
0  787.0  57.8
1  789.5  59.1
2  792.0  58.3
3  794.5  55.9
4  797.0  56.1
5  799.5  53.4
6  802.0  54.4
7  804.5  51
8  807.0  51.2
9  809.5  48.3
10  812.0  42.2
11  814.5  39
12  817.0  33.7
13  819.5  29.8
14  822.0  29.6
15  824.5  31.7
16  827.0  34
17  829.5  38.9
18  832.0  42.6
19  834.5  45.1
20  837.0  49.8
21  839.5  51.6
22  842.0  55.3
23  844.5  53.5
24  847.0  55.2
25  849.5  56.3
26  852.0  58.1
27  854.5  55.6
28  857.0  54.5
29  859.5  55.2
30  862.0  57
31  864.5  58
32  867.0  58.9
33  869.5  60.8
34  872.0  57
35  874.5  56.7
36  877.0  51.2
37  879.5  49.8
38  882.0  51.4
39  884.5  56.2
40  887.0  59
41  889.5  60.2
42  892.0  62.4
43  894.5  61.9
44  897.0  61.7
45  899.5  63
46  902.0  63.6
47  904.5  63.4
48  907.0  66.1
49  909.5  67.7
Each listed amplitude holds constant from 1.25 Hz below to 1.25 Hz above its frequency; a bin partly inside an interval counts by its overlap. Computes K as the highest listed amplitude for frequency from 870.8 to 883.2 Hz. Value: 57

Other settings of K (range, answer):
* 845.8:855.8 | 58.1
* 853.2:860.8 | 55.6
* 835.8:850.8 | 56.3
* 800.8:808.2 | 54.4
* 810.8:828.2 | 42.2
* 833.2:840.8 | 51.6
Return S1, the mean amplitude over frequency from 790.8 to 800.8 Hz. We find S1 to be 55.9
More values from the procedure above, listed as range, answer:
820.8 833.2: 35.4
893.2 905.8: 62.7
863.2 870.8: 59.2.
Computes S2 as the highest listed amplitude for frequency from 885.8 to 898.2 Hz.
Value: 62.4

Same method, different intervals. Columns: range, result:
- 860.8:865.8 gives 58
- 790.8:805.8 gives 58.3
